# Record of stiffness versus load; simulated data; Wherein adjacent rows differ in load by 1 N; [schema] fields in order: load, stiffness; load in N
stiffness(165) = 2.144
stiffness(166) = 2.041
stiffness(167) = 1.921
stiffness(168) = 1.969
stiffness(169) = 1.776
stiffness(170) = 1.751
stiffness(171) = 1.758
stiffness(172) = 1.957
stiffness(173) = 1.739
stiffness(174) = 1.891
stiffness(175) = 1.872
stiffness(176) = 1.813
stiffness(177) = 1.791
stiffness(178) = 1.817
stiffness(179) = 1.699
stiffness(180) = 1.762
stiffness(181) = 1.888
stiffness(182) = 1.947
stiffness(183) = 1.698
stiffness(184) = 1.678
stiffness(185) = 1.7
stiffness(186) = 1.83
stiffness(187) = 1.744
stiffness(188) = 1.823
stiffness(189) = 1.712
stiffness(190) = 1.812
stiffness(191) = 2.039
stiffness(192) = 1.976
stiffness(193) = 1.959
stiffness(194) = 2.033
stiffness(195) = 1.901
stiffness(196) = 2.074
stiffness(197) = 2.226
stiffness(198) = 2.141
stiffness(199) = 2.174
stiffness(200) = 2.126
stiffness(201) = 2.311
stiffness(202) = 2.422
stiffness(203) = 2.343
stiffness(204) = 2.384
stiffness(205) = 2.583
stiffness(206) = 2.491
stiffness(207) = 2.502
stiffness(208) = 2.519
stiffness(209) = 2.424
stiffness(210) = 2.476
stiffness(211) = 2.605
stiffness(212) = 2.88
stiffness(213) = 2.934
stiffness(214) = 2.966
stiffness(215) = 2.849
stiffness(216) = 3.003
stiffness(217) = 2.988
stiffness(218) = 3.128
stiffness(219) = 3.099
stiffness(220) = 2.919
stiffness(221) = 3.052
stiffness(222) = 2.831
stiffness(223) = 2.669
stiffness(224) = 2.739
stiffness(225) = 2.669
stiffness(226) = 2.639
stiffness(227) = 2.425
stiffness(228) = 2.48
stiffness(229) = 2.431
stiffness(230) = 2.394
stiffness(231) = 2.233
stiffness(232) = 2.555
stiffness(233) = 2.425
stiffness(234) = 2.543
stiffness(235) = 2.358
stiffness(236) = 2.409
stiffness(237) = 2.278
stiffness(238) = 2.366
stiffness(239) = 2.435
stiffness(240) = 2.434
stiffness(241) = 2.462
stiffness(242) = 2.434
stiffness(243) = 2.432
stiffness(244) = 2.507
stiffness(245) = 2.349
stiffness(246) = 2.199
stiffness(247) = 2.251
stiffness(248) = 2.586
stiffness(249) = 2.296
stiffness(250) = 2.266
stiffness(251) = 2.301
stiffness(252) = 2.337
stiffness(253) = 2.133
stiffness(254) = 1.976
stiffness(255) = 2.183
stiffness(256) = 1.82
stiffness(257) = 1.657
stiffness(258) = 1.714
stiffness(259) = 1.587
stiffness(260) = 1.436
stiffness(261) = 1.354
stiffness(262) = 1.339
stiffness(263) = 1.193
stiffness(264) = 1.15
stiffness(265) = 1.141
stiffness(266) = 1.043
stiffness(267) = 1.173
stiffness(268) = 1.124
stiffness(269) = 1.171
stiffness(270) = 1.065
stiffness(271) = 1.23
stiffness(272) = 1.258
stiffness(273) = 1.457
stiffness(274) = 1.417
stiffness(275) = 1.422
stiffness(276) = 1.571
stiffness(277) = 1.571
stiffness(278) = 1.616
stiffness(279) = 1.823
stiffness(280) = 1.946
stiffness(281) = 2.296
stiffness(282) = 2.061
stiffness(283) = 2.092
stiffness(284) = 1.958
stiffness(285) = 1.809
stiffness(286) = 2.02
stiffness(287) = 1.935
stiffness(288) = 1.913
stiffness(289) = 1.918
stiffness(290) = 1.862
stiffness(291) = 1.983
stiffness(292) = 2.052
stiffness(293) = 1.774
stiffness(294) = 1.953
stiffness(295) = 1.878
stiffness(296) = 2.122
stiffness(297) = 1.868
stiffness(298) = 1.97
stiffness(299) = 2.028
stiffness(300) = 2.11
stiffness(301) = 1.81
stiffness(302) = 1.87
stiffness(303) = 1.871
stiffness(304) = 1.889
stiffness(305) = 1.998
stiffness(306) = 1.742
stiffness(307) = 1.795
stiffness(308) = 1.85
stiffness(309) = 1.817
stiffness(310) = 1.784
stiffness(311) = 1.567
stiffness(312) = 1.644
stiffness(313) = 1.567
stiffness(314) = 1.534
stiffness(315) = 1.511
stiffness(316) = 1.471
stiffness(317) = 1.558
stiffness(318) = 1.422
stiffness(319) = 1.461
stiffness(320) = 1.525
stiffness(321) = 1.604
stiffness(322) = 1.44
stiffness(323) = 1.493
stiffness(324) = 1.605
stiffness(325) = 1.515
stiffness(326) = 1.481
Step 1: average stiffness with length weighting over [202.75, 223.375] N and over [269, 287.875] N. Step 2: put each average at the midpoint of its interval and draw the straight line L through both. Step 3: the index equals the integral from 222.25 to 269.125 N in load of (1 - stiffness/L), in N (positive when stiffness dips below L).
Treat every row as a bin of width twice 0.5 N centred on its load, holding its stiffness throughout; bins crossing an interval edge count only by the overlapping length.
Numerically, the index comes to 3.1 N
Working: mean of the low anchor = 2.75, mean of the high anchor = 1.69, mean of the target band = 2.1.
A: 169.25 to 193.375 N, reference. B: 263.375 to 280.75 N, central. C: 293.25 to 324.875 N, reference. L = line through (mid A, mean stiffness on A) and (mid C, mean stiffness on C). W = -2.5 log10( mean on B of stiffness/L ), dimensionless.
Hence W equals 0.265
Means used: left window 1.82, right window 1.73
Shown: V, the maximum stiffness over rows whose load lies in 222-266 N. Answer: 2.831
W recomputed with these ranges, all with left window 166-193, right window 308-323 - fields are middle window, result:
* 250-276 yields 0.10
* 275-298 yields -0.17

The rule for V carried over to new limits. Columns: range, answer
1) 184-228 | 3.128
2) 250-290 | 2.337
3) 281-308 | 2.296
